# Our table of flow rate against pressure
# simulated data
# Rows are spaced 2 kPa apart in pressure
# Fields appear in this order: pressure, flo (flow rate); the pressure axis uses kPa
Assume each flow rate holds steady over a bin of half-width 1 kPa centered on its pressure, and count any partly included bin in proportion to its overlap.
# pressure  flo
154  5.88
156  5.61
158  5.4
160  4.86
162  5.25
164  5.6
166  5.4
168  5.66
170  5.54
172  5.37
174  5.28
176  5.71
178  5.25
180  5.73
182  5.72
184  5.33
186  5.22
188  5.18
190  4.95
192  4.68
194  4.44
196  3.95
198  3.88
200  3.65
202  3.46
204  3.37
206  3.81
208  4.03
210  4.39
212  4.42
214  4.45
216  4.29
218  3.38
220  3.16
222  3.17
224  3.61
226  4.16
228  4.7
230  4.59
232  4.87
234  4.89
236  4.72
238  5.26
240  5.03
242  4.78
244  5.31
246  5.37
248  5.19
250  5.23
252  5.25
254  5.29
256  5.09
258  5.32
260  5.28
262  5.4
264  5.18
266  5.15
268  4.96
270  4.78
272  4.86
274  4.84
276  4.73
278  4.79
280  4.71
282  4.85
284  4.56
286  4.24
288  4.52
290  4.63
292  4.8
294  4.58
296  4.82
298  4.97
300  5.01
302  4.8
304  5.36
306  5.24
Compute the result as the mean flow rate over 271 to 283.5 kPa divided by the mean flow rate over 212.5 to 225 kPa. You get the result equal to 1.3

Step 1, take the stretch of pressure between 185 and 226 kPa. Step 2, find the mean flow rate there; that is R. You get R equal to 4.08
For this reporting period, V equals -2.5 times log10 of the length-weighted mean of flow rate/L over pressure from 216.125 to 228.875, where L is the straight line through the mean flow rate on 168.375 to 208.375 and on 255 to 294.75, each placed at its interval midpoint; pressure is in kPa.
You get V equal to 0.27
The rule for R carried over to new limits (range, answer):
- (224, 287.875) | 4.92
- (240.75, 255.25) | 5.2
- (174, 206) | 4.69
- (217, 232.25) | 3.91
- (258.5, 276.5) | 5.04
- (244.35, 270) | 5.21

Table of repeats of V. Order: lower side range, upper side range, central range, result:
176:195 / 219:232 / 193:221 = 0.16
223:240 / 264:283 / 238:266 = -0.10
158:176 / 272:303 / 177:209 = 0.16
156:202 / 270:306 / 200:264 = 0.08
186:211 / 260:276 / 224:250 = -0.05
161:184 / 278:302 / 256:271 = -0.06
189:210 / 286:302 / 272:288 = -0.01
